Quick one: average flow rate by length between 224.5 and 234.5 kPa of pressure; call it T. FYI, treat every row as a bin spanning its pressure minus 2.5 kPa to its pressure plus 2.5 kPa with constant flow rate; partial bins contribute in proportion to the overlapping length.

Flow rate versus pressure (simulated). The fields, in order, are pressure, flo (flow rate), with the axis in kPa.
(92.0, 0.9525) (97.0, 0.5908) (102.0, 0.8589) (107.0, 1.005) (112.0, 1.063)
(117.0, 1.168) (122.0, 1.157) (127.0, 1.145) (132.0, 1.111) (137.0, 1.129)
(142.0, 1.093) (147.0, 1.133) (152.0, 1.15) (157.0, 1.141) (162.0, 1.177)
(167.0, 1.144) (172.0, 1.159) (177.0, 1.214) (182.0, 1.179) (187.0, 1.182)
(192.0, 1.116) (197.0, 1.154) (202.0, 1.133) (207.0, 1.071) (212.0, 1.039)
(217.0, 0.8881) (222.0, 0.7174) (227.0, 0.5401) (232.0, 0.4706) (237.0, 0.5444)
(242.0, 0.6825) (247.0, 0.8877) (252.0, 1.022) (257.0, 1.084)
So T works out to 0.505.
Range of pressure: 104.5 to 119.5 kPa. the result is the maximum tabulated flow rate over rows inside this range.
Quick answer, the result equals 1.168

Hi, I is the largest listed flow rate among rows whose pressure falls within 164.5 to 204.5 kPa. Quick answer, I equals 1.214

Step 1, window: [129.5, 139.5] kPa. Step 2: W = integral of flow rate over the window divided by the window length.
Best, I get 1.12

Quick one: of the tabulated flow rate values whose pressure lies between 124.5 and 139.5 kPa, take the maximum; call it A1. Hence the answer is 1.145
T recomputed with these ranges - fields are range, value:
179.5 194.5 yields 1.16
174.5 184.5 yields 1.2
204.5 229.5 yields 0.851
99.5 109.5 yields 0.932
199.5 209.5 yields 1.1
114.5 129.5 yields 1.16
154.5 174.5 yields 1.16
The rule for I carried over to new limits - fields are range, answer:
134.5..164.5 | 1.177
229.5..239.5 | 0.5444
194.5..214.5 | 1.154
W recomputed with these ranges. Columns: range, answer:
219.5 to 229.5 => 0.629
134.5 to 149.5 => 1.12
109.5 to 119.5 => 1.12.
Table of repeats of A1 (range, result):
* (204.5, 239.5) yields 1.071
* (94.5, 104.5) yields 0.8589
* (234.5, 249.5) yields 0.8877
